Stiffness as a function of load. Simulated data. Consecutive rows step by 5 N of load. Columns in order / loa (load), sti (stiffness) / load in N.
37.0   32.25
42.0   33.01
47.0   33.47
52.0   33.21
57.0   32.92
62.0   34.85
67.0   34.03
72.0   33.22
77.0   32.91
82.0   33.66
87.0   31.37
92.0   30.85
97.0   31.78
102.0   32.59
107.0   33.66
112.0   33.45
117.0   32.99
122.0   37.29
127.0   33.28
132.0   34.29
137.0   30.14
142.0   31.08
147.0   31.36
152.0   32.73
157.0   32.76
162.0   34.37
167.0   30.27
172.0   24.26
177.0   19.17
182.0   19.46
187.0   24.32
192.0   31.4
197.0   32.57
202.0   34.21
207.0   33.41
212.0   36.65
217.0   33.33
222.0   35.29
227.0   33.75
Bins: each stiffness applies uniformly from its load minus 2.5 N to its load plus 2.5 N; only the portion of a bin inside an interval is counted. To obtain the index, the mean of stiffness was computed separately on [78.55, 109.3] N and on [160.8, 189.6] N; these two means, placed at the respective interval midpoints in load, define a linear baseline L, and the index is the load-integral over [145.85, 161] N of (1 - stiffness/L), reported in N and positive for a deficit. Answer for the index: -3.20 N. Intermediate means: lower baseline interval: 32.3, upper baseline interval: 24.9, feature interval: 32.6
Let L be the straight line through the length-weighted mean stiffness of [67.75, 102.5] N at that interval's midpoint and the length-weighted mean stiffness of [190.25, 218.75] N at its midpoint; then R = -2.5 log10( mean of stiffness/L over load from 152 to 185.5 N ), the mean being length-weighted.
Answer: 0.22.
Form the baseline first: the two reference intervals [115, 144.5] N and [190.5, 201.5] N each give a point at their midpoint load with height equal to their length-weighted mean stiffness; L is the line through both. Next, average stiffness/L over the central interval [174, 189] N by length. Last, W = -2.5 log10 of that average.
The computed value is 0.48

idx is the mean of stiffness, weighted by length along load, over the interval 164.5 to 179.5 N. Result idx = 24.6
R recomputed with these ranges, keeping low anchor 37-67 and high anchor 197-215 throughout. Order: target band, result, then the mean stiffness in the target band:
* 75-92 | 0.04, 32.4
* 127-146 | 0.07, 32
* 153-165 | 0.03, 33.3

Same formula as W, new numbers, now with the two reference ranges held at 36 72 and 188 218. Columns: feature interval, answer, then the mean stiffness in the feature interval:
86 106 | 0.05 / 31.8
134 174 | 0.08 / 31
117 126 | -0.07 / 35.4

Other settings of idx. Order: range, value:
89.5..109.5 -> 32.2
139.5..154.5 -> 31.7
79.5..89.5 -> 32.5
